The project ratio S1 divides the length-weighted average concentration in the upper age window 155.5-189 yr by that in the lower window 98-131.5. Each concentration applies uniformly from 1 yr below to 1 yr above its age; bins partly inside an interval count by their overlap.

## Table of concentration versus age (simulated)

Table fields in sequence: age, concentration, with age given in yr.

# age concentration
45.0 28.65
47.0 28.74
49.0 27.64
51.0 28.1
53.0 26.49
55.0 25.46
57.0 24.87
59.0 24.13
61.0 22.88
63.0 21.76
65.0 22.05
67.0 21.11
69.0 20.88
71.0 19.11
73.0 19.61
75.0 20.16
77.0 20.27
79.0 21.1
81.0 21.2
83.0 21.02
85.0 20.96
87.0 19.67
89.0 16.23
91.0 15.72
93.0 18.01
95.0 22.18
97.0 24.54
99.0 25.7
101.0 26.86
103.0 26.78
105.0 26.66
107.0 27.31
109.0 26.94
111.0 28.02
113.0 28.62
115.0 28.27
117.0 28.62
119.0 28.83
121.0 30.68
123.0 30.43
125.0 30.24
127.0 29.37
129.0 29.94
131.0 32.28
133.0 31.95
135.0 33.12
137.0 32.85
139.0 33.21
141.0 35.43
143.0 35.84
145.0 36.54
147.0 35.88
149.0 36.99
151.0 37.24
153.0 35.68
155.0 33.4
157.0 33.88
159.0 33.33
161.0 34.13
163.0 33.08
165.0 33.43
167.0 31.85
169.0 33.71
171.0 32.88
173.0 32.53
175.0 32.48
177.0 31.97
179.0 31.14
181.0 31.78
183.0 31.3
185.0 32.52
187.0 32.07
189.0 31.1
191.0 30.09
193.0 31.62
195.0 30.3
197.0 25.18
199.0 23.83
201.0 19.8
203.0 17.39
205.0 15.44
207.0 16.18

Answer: 1.1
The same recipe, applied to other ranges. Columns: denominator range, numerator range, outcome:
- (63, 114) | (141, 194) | 1.49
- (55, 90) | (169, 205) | 1.37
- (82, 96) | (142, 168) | 1.82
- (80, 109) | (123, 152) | 1.49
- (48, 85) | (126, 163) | 1.50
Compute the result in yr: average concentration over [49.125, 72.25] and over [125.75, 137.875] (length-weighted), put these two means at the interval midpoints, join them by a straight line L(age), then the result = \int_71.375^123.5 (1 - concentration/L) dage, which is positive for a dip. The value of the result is 7.3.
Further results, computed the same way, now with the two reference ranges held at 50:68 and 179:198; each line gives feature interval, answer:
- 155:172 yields -2.2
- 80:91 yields 2.6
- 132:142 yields -1.9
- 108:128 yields -1.4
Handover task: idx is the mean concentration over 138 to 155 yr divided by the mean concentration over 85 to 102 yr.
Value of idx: 1.69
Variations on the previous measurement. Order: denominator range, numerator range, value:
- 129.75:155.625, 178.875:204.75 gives 0.80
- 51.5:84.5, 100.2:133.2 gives 1.31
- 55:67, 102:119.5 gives 1.20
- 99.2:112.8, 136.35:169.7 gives 1.27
